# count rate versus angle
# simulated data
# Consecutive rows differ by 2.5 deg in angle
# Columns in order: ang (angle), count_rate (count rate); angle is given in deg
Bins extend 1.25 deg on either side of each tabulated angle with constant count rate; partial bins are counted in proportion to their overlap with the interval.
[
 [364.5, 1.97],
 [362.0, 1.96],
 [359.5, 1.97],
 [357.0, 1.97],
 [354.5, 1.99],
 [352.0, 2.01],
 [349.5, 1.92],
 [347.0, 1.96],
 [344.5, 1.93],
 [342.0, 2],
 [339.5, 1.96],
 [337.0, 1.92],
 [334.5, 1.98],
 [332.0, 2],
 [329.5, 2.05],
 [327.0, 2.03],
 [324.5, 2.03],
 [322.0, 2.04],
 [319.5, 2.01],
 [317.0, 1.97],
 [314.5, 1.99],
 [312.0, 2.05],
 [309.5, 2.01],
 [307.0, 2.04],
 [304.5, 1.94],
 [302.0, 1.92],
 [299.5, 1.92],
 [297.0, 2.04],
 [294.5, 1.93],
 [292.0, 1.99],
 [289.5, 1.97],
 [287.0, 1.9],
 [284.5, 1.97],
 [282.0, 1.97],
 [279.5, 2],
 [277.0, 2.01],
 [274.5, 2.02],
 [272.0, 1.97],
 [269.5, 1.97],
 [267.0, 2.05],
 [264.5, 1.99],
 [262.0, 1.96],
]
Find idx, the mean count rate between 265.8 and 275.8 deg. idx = 2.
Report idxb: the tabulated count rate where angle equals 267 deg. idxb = 2.05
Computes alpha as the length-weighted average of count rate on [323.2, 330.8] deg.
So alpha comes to 2.04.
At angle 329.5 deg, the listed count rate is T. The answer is 2.05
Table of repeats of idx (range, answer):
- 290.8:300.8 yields 1.97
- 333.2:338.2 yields 1.95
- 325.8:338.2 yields 2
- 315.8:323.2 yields 2.01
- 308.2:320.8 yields 2.01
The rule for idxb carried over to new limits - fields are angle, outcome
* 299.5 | 1.92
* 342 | 2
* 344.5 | 1.93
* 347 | 1.96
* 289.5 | 1.97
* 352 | 2.01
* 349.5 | 1.92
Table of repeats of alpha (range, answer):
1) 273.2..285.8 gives 1.99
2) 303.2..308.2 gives 1.99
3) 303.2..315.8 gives 2.01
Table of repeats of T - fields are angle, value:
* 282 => 1.97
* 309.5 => 2.01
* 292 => 1.99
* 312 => 2.05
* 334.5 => 1.98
